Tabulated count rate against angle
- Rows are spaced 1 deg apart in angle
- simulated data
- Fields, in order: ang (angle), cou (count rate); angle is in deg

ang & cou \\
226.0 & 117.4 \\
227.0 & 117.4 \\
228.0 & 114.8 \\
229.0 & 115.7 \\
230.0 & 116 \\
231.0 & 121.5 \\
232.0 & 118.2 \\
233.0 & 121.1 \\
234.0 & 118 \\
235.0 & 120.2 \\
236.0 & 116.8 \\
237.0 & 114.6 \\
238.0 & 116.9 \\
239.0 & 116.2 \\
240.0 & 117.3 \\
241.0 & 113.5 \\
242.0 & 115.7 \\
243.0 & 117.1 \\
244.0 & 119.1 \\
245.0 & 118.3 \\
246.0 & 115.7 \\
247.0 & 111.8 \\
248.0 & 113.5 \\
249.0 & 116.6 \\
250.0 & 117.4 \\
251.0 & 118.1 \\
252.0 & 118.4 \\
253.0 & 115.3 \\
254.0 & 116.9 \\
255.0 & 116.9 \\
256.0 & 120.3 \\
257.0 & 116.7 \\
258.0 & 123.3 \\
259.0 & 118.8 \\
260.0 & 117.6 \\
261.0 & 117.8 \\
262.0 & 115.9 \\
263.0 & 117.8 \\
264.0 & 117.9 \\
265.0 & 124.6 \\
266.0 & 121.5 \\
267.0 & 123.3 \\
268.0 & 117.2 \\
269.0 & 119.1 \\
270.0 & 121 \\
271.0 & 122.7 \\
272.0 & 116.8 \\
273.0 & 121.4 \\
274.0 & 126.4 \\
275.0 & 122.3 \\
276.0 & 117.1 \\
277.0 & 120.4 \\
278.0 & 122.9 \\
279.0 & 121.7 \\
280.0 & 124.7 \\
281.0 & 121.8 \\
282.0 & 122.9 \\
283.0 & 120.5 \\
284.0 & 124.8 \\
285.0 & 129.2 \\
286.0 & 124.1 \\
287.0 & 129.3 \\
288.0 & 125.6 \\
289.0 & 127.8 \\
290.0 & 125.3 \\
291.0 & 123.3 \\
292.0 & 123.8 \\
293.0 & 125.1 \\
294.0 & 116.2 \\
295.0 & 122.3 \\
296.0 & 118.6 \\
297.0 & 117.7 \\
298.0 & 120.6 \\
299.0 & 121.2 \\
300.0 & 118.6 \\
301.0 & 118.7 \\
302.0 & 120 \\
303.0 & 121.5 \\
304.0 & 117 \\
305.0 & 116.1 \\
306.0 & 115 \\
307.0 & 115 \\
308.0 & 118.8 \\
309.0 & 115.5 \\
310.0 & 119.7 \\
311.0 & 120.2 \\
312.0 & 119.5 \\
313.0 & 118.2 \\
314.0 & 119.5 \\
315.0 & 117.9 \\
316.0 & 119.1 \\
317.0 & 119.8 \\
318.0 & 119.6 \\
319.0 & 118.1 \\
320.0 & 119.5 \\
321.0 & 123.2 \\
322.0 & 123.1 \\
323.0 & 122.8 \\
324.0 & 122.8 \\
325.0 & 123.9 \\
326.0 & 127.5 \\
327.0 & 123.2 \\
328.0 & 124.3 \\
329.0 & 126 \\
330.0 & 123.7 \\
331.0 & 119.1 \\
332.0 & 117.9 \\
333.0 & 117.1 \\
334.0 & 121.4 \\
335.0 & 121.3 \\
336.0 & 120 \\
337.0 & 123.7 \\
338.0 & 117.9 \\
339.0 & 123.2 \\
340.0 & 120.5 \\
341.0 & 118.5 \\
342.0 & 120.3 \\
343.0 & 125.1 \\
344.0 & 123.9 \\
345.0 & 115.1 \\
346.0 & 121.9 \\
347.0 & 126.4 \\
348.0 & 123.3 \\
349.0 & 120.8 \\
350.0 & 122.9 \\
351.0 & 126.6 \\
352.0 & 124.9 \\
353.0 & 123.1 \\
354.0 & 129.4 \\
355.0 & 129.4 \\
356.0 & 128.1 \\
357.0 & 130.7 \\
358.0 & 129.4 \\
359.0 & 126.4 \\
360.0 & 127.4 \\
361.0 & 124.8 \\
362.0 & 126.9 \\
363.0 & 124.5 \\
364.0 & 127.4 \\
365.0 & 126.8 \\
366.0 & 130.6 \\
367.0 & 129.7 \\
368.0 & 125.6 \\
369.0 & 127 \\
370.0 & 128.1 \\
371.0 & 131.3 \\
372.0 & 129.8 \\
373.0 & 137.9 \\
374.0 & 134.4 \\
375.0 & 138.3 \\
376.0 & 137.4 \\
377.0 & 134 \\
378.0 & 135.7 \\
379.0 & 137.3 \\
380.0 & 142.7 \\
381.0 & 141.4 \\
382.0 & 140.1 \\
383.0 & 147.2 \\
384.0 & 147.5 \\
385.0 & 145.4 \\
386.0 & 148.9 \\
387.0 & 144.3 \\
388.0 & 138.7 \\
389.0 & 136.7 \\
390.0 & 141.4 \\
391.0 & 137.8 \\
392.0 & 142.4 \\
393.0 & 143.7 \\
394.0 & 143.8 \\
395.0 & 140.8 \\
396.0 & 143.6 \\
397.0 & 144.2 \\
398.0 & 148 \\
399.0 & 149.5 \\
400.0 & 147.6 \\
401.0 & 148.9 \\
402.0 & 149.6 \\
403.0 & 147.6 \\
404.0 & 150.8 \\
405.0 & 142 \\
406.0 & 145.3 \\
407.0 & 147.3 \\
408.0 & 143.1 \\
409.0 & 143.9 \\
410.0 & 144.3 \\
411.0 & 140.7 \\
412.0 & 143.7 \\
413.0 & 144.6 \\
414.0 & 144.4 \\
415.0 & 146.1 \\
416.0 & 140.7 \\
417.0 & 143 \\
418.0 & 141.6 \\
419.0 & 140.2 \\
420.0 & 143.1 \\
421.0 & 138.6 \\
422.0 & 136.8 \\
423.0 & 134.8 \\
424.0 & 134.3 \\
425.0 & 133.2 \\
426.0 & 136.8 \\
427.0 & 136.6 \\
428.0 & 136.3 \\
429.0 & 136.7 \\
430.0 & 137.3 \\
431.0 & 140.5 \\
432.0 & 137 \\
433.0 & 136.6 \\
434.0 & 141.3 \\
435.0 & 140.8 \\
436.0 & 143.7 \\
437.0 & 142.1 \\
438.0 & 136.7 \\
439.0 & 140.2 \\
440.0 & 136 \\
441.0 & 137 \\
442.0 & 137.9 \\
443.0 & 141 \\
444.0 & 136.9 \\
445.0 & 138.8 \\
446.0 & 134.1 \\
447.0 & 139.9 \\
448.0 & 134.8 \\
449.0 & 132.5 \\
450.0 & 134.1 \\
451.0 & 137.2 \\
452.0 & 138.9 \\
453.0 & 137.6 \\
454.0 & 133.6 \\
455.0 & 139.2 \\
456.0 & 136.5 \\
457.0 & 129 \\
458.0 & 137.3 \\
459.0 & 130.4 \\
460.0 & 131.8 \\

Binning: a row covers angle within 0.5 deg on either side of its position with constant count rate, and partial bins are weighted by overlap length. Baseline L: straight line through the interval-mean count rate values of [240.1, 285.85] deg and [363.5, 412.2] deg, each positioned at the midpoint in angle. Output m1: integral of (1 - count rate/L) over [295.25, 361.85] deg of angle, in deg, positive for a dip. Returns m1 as 4.45 deg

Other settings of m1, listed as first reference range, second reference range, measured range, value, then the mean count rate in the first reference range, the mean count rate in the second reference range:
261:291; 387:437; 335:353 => 1.36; 122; 142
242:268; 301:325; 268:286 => -0.54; 118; 119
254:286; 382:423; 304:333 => 2.02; 121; 144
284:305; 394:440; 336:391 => 1.24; 122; 142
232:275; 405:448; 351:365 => 0.45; 118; 140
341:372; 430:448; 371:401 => -2.50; 126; 139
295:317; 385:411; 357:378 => 0.91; 119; 145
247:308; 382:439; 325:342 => 1.04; 120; 142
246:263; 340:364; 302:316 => 0.38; 117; 125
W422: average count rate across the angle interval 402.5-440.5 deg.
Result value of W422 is 141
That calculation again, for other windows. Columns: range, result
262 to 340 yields 121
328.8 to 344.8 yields 121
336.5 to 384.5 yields 129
